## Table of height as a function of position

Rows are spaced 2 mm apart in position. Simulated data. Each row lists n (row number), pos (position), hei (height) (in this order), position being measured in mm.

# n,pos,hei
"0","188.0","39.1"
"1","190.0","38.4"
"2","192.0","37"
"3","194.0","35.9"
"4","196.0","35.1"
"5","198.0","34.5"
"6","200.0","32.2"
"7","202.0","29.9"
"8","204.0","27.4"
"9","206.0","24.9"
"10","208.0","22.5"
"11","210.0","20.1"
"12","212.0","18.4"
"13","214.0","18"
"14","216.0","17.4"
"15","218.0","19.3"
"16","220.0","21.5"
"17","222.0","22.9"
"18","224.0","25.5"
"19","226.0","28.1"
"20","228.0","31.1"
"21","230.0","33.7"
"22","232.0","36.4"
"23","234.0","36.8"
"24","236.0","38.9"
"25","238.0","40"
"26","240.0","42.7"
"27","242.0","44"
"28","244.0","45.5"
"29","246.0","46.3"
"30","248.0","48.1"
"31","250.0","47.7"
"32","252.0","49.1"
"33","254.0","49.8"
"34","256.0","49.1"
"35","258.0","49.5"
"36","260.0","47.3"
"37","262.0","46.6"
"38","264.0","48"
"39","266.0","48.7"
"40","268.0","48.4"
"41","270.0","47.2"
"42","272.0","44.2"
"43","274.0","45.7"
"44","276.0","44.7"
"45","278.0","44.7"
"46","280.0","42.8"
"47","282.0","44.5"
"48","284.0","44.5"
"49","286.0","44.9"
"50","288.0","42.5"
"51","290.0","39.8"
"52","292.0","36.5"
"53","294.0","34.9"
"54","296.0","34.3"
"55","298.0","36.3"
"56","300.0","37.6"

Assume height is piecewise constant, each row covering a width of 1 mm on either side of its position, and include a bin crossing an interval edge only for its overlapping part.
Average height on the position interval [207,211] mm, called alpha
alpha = 21.3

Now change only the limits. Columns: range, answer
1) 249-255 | 48.9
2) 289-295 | 37.1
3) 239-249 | 45.3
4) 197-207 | 29.8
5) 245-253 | 47.8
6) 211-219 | 18.3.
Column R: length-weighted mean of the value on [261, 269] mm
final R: 47.9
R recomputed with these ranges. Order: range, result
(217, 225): 22.3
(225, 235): 33.2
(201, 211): 25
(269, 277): 45.5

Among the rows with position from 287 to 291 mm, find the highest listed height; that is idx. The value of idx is 42.5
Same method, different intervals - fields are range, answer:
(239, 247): 46.3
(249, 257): 49.8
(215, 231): 33.7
